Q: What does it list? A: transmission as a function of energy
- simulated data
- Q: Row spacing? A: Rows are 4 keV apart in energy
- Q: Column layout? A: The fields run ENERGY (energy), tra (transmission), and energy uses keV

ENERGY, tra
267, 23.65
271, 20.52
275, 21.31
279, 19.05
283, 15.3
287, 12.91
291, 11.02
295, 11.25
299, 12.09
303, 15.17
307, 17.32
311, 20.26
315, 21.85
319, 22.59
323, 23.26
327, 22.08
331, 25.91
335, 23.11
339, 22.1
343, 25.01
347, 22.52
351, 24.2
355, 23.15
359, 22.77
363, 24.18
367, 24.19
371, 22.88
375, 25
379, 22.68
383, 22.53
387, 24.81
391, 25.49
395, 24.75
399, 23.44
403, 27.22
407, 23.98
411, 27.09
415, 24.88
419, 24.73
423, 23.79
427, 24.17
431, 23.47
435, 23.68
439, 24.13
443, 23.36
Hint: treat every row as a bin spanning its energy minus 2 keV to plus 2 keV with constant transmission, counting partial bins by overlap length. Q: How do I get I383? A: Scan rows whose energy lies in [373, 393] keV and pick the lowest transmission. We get 22.53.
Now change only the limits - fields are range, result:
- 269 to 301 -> 11.02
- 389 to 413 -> 23.44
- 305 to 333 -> 17.32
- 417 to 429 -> 23.79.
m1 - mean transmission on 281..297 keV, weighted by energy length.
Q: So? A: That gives 12.6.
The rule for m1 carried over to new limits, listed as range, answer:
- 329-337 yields 24.5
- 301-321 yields 19.4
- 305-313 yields 18.8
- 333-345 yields 23.4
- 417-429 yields 24.2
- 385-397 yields 25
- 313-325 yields 22.6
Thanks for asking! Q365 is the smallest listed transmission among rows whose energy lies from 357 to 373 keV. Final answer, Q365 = 22.77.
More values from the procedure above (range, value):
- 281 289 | 12.91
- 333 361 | 22.1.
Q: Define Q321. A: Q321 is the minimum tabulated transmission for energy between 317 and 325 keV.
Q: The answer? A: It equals 22.59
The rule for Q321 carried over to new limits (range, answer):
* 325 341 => 22.08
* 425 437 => 23.47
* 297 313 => 12.09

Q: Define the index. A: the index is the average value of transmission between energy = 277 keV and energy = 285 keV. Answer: 17.2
